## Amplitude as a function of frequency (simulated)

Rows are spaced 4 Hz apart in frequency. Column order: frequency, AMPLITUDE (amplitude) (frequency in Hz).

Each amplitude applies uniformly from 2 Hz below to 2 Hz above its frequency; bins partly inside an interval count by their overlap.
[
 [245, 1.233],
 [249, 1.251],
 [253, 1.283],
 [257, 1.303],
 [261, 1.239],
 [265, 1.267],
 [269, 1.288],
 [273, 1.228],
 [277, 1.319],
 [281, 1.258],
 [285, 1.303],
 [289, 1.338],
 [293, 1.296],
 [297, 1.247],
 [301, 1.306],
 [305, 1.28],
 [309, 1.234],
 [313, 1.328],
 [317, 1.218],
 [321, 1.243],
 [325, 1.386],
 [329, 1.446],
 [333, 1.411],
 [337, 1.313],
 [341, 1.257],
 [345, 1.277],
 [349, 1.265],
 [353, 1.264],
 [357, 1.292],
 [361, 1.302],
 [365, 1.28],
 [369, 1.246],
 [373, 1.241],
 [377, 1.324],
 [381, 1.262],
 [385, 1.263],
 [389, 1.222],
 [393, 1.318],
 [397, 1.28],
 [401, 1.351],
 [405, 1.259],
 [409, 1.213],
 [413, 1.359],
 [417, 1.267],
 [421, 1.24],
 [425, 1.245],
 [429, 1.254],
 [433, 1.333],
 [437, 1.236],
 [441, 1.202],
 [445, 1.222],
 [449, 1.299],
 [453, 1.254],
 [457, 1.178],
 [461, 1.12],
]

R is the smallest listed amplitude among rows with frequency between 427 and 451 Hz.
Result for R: 1.202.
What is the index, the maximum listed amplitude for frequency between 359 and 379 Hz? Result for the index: 1.324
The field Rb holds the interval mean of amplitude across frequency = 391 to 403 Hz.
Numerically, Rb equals 1.32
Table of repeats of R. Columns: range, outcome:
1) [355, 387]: 1.241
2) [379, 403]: 1.222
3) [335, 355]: 1.257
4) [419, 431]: 1.24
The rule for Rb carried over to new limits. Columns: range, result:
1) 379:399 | 1.27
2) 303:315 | 1.28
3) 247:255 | 1.27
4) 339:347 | 1.27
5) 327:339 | 1.39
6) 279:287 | 1.28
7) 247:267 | 1.27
